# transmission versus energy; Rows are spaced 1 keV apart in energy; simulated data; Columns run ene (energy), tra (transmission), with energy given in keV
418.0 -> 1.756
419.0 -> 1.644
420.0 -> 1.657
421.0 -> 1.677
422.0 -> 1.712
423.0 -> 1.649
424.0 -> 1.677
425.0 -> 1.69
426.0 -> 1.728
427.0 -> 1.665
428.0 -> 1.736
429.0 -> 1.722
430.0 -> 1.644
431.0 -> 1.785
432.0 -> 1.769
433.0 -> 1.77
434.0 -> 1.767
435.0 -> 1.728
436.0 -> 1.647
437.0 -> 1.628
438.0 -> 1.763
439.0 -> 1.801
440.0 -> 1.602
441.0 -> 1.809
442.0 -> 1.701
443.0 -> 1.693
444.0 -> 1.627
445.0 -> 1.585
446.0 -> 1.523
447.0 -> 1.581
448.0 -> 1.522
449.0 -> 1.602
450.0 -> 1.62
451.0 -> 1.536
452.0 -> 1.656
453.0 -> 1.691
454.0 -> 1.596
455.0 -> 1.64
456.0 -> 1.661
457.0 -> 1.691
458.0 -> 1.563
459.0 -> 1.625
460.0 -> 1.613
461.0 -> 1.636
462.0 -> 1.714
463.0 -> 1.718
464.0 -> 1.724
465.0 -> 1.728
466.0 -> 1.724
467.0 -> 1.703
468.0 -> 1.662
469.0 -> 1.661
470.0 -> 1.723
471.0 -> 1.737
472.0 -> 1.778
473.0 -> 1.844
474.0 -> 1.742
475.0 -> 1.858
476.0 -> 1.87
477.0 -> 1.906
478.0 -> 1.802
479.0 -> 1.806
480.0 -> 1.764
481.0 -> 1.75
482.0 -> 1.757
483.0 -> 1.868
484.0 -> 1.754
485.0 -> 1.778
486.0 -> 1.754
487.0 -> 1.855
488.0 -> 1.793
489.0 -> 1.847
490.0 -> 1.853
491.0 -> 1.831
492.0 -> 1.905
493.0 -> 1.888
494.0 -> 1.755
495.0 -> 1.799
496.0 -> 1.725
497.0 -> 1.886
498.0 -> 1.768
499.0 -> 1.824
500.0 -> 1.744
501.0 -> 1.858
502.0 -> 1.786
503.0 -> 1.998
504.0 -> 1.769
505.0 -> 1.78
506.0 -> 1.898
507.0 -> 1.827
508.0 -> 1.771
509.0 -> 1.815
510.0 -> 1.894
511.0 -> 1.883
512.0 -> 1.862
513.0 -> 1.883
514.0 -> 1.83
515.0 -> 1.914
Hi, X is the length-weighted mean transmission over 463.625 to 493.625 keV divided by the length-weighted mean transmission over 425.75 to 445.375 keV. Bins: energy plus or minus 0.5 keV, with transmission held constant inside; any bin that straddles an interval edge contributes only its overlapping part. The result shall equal 1.0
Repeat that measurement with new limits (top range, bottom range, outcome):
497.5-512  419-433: 1.08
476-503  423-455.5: 1.09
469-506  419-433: 1.06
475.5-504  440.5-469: 1.10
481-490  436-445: 1.06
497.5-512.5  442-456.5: 1.14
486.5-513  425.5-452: 1.09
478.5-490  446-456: 1.12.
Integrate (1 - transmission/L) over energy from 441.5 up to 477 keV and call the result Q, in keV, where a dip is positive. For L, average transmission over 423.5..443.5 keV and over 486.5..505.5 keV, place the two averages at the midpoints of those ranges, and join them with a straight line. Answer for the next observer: 1.7 keV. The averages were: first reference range 1.72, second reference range 1.82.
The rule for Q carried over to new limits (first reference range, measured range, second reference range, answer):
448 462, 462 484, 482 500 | -0.6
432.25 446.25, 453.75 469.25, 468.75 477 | 0.8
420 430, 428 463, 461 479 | 1.1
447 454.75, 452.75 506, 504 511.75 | -1.5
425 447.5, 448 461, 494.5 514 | 0.8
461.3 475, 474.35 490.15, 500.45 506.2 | -0.3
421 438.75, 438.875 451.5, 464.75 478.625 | 0.8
